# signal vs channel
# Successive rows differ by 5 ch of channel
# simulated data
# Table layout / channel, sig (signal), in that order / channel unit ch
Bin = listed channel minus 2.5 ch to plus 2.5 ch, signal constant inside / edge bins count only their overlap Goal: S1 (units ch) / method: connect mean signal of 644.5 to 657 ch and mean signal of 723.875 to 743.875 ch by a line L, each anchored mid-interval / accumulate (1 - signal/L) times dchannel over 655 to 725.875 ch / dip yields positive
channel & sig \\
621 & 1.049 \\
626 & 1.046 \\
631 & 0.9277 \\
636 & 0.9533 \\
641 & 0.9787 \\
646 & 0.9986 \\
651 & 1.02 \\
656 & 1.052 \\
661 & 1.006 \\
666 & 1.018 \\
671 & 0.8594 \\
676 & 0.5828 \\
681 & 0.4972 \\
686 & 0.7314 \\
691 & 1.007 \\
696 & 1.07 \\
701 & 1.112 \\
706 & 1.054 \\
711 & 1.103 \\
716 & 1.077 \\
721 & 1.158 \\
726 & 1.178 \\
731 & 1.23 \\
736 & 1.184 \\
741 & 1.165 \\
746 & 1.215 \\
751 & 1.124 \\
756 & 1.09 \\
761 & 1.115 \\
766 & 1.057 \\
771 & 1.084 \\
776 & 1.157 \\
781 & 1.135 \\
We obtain 9.4 ch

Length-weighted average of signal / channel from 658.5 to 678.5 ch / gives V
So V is 0.867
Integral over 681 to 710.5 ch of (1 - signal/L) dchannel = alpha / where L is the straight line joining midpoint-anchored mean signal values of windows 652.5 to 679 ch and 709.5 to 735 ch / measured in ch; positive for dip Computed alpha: 2.3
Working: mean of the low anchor 0.9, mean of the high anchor 1.15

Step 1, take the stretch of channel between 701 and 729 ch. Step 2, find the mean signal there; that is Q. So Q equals 1.12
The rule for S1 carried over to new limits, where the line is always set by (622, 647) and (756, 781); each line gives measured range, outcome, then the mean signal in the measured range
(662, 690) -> 6.97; 0.767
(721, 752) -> -3.10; 1.18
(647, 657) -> -0.28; 1.03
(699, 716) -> -0.60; 1.09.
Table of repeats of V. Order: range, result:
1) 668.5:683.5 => 0.646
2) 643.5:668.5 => 1.02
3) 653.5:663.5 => 1.03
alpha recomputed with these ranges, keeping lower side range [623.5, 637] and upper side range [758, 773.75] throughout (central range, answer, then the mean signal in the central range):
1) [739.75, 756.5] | -1.3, 1.15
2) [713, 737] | -2.5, 1.16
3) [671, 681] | 3.8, 0.631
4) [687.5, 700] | 0.1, 1.02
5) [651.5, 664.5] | -0.3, 1.03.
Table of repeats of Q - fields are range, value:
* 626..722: 0.957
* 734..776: 1.13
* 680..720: 0.981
